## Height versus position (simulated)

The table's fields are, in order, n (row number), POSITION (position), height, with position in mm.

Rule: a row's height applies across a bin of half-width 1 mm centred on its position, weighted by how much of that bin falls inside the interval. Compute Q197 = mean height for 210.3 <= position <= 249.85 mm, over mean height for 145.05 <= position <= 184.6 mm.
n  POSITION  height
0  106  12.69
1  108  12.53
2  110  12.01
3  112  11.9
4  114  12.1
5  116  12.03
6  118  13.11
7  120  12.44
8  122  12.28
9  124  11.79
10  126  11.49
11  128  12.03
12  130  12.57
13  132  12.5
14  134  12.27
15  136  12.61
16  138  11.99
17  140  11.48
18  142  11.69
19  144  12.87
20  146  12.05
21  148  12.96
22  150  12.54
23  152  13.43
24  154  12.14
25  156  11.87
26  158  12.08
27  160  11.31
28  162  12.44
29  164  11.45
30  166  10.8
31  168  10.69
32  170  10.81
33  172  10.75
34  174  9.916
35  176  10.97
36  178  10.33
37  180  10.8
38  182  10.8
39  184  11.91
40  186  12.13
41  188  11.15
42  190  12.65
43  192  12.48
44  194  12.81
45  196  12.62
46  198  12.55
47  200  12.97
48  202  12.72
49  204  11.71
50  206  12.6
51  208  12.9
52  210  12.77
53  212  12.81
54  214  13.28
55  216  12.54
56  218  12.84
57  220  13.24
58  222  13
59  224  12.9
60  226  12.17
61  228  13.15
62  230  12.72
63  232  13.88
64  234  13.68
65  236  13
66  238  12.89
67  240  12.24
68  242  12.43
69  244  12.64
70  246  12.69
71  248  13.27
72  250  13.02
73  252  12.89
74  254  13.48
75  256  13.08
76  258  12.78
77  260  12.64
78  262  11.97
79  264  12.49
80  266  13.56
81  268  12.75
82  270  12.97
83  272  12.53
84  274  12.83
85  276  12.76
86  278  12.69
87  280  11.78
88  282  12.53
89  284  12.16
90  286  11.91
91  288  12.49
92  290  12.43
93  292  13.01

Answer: 1.12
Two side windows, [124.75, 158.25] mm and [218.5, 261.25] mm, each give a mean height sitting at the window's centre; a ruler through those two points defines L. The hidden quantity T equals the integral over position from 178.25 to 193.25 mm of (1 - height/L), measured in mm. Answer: 1.10 mm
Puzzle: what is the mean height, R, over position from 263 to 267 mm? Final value 13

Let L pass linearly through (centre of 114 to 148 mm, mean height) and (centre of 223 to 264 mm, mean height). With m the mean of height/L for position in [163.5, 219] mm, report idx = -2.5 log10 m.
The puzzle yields 0.06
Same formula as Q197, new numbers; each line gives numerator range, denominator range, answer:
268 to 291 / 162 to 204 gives 1.08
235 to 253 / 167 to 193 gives 1.14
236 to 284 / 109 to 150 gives 1.04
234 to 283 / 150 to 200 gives 1.09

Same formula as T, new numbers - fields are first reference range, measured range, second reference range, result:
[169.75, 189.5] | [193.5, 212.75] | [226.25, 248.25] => -1.4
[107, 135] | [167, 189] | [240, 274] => 2.7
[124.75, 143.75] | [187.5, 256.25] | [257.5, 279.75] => -1.7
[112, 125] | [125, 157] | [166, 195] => -1.0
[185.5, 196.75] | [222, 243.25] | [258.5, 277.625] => -0.6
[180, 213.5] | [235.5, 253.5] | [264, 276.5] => -0.2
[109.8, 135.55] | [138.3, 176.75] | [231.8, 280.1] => 2.1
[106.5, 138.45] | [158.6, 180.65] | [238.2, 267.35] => 2.6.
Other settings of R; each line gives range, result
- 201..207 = 12.3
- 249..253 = 13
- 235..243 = 12.6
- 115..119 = 12.6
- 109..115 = 12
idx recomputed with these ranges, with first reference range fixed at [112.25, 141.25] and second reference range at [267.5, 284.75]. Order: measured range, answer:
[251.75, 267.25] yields -0.03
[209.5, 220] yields -0.04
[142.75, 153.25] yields -0.04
